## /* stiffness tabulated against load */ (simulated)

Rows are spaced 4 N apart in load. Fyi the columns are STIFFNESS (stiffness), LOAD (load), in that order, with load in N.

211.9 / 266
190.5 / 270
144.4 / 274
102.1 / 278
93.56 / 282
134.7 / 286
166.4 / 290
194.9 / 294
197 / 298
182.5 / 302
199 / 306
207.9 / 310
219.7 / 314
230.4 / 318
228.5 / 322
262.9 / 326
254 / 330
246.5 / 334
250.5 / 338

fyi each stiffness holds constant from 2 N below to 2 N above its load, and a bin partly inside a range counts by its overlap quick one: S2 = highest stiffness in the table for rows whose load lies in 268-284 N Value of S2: 190.5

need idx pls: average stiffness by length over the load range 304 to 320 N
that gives 214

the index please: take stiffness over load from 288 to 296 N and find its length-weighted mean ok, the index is 181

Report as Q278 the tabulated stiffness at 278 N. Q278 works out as 102.1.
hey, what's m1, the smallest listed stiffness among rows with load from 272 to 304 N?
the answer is 93.56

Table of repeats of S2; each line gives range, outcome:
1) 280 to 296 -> 194.9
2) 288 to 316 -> 219.7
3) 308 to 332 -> 262.9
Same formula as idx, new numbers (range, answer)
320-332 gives 248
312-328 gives 235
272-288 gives 119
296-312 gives 197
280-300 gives 157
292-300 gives 196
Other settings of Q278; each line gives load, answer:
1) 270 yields 190.5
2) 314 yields 219.7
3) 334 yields 246.5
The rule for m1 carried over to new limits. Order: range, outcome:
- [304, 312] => 199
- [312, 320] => 219.7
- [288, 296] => 166.4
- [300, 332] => 182.5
